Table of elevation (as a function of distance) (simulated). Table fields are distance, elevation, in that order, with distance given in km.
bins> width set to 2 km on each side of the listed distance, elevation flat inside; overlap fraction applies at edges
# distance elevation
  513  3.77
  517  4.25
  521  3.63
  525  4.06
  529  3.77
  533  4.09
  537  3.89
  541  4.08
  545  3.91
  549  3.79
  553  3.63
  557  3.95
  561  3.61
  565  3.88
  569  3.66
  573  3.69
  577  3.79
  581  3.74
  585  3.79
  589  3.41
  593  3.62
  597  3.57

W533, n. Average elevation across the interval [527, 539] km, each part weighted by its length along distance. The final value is 3.92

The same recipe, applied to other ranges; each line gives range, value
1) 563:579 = 3.75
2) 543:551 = 3.85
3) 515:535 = 3.96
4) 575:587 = 3.77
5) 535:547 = 3.96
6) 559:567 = 3.75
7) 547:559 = 3.79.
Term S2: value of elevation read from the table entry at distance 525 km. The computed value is 4.06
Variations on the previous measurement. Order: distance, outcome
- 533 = 4.09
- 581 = 3.74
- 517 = 4.25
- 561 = 3.61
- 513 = 3.77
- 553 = 3.63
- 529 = 3.77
